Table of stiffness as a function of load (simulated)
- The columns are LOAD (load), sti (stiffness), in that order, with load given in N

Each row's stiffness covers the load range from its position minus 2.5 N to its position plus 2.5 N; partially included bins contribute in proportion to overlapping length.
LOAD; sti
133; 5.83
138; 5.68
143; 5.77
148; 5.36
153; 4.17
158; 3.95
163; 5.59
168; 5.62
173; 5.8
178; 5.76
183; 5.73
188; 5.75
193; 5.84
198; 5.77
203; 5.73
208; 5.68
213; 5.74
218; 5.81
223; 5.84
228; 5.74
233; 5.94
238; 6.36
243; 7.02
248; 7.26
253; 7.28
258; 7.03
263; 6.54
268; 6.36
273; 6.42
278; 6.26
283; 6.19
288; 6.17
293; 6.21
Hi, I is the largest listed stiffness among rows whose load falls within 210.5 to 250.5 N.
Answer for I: 7.26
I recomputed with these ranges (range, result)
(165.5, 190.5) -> 5.8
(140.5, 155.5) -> 5.77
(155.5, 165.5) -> 5.59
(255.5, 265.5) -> 7.03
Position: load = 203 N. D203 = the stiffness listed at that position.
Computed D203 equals 5.73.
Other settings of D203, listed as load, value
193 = 5.84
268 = 6.36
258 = 7.03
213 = 5.74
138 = 5.68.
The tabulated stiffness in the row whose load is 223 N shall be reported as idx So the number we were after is 5.84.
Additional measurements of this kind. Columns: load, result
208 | 5.68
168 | 5.62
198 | 5.77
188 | 5.75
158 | 3.95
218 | 5.81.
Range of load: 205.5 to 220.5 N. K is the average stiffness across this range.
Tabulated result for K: 5.74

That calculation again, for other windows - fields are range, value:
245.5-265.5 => 7.03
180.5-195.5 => 5.77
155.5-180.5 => 5.34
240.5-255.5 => 7.19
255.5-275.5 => 6.59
